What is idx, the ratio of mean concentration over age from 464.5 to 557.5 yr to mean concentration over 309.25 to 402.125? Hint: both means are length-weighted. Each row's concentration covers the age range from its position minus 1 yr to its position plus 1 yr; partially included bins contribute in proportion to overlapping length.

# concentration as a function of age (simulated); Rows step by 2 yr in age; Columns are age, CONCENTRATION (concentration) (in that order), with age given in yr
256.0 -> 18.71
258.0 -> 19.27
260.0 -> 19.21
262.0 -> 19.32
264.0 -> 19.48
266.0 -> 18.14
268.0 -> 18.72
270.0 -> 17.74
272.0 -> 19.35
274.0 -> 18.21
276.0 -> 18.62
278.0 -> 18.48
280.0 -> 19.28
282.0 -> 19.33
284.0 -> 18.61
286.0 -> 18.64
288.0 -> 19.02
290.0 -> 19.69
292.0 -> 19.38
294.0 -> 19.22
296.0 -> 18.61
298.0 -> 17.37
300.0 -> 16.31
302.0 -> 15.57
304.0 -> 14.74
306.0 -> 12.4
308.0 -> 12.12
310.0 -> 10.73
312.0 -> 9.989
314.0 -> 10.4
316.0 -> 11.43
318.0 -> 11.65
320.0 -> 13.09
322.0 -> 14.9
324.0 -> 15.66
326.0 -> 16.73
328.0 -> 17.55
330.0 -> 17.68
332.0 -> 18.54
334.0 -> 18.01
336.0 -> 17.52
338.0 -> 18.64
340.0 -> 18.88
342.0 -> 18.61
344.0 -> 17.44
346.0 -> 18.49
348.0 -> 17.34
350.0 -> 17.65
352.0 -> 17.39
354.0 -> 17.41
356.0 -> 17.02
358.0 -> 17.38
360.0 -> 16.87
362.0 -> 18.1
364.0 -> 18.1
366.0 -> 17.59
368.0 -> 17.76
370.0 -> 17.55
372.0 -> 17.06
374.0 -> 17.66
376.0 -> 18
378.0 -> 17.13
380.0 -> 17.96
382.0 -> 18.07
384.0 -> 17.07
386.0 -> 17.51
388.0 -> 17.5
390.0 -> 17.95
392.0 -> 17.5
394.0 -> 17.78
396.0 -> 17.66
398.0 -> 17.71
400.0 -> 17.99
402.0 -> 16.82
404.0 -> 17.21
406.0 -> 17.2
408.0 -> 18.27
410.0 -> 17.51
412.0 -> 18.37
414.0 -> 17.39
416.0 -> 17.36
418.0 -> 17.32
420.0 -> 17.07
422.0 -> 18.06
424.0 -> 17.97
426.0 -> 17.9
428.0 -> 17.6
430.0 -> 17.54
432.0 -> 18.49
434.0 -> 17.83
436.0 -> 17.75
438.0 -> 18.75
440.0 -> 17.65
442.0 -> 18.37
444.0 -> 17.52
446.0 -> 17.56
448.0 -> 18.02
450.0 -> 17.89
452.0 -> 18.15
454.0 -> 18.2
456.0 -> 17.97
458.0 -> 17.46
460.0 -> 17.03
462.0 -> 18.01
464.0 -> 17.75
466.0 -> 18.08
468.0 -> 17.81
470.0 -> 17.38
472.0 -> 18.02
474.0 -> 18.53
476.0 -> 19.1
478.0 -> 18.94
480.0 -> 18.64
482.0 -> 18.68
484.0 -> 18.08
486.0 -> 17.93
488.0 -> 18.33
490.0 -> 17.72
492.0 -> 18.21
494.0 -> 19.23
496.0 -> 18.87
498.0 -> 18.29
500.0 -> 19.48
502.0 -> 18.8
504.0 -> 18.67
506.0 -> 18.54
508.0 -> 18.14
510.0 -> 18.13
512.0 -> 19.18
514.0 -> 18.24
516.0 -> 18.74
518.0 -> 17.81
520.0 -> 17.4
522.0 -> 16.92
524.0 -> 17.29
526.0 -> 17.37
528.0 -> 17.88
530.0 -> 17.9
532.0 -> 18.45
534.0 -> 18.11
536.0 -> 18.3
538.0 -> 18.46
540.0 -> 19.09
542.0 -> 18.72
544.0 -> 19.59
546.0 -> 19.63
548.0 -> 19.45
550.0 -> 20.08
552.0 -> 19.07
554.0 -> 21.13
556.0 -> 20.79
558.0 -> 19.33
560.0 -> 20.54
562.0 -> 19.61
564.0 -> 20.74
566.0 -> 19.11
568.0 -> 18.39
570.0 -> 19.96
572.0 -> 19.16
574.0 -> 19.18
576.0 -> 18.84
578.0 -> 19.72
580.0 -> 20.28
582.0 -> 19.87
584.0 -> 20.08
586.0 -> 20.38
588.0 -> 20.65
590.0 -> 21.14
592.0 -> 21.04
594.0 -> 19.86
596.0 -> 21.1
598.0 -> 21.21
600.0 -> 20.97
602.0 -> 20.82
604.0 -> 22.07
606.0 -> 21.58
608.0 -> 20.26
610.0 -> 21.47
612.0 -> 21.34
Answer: 1.1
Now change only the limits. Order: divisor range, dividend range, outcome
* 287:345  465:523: 1.15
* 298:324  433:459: 1.37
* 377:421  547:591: 1.13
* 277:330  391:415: 1.11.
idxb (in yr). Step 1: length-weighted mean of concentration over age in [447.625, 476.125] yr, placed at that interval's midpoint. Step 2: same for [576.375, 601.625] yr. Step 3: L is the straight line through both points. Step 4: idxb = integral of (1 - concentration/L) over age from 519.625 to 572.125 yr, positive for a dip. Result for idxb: 1.7 yr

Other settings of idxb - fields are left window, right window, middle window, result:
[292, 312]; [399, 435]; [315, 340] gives -0.51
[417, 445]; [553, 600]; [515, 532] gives 1.39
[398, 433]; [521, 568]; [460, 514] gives 0.09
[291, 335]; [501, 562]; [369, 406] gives -2.76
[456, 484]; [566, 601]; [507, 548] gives 1.74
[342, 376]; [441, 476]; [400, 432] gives 0.28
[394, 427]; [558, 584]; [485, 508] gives 0.20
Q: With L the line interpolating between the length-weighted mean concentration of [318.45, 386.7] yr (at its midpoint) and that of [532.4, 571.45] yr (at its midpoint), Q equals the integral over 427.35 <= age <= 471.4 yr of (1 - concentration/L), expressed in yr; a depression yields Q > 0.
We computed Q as 1.26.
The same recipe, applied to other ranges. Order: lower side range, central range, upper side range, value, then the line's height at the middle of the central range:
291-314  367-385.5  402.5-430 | -1.0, 16.7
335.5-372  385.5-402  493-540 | 0.2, 17.9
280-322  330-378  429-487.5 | -4.2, 16.4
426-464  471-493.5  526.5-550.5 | -0.2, 18.2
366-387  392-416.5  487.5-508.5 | 0.3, 17.8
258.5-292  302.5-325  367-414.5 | 7.2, 18.5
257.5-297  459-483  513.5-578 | 1.0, 18.9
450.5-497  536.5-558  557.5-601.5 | -0.1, 19.5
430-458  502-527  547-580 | 1.2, 19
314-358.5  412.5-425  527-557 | 0.0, 17.6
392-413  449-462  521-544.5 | 0.0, 17.8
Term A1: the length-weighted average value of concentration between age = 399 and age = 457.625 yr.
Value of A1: 17.8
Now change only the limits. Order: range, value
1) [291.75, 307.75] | 16.4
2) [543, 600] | 20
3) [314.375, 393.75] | 17.1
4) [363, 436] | 17.7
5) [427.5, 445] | 18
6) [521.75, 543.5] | 18.1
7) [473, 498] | 18.5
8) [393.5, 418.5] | 17.6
